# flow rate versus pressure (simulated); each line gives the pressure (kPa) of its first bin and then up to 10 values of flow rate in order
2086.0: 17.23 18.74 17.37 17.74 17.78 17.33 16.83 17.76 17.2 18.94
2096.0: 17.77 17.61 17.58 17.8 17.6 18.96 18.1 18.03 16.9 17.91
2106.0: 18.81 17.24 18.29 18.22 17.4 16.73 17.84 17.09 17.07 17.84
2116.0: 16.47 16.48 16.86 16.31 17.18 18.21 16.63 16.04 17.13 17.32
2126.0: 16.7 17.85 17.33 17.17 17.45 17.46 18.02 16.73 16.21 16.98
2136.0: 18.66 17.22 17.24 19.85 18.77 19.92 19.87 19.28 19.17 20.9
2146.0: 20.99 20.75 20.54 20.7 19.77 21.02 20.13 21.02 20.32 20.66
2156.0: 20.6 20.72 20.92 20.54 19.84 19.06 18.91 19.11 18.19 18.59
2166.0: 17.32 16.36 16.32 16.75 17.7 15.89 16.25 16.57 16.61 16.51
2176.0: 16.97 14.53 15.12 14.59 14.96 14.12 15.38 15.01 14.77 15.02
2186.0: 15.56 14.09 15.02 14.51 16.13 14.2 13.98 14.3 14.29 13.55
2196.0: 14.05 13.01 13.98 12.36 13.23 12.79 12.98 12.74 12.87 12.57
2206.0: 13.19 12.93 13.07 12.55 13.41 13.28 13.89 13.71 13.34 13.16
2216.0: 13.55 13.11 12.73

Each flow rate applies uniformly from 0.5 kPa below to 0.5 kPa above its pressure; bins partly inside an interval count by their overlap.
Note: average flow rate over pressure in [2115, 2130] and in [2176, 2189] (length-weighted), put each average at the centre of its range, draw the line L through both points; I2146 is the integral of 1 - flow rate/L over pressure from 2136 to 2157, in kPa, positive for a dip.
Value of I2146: -4.9 kPa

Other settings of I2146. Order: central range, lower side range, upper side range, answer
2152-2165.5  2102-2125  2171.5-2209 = -3.74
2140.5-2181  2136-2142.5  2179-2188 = -3.87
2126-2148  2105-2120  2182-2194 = -2.64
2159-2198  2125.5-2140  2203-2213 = -2.71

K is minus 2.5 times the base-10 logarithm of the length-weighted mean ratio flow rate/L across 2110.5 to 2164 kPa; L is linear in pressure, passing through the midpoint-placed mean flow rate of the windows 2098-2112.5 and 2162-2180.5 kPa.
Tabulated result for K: -0.08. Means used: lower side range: 17.8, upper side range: 16.6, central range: 18.6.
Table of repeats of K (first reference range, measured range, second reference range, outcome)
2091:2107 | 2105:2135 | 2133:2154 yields 0.08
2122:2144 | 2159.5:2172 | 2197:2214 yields -0.14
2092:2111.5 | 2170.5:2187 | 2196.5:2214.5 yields -0.08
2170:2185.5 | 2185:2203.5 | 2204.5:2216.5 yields 0.03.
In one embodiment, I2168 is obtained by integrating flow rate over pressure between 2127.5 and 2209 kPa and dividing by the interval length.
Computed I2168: 16.8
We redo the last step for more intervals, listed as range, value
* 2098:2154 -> 18.2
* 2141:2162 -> 20.3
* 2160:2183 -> 16.7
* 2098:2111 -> 17.9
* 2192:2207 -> 13.3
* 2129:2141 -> 17.8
